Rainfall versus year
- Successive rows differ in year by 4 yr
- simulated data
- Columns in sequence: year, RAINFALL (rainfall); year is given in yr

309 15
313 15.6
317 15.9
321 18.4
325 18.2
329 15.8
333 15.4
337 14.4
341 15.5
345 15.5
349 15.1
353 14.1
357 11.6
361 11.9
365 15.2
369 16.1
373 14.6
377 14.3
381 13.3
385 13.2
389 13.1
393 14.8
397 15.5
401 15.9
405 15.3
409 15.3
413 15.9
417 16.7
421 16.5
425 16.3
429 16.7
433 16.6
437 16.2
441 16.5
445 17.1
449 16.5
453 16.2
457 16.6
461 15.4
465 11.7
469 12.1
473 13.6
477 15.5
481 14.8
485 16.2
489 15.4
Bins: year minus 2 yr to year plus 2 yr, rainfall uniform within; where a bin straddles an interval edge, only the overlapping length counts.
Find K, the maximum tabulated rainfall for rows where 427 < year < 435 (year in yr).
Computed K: 16.7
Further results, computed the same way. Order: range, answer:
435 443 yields 16.5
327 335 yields 15.8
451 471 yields 16.6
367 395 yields 16.1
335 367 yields 15.5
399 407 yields 15.9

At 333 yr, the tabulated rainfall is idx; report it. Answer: 15.4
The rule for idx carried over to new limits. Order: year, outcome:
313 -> 15.6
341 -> 15.5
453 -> 16.2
